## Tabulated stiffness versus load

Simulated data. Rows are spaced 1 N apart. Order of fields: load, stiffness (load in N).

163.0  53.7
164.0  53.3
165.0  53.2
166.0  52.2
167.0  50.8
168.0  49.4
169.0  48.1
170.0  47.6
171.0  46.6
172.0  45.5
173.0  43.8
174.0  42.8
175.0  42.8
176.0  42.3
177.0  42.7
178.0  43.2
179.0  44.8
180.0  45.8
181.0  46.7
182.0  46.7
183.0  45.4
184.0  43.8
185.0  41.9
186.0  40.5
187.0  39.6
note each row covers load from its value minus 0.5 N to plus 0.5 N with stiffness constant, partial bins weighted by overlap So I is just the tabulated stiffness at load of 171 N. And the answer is 46.6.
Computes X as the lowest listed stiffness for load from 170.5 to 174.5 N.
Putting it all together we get 42.8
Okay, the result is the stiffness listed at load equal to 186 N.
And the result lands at 40.5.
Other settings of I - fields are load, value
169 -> 48.1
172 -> 45.5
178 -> 43.2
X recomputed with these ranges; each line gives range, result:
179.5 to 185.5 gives 41.9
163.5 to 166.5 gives 52.2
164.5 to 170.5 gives 47.6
